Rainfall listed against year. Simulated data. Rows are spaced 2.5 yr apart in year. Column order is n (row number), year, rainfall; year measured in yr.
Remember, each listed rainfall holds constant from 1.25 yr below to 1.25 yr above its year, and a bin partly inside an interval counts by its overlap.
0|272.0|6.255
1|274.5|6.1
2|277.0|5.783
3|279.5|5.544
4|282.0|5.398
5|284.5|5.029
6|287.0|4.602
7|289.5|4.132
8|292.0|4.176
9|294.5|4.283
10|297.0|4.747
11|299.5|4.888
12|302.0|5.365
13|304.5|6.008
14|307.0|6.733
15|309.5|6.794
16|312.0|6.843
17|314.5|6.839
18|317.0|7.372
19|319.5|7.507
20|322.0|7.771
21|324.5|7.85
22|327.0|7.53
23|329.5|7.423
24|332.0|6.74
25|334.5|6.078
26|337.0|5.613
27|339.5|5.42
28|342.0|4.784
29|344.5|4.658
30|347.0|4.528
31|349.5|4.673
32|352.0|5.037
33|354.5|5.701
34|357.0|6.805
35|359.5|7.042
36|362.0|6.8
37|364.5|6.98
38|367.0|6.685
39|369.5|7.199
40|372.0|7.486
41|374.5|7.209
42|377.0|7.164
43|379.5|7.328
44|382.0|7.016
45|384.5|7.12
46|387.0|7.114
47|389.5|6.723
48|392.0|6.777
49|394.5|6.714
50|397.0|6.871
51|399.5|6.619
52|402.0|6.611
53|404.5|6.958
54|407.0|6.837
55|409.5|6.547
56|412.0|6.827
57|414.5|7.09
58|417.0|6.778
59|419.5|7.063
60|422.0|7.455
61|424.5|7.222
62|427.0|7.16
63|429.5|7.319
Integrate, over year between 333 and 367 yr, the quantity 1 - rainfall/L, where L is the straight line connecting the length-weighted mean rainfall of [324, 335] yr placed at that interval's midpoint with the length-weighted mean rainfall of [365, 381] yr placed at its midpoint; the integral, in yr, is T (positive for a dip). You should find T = 6.70 yr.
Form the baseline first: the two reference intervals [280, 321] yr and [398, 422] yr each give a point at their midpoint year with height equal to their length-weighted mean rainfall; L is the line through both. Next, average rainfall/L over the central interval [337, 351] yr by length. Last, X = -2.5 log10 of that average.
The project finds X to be 0.25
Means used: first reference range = 5.68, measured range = 4.89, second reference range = 6.85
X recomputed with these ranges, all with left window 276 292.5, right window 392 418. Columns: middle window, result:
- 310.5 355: -0.11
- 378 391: -0.09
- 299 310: -0.13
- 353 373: -0.11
